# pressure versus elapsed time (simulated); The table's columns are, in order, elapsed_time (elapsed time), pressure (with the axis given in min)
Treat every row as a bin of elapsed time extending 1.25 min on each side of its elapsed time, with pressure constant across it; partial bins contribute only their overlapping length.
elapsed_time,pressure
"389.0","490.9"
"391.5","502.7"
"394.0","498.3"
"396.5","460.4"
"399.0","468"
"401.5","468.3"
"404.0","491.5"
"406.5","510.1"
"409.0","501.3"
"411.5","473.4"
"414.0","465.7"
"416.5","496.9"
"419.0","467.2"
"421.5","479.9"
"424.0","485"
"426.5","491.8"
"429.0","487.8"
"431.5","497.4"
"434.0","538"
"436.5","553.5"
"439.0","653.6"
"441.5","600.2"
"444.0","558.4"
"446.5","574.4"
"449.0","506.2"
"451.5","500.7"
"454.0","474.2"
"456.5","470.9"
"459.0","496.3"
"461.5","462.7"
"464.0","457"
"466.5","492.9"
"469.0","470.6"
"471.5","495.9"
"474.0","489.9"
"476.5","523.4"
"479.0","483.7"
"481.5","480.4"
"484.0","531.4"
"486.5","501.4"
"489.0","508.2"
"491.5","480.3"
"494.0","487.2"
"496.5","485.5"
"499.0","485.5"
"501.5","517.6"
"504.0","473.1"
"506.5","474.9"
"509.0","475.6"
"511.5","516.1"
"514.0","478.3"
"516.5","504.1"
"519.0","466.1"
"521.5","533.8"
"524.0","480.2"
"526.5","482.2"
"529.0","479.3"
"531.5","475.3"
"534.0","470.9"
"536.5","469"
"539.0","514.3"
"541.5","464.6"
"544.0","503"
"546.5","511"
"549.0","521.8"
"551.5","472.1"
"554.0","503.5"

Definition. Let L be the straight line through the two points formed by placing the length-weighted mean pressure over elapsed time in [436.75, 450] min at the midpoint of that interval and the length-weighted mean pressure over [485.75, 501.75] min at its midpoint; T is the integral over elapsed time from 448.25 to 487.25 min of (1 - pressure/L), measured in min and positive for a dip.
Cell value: 3.4 min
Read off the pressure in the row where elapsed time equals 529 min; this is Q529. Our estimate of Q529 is 479.3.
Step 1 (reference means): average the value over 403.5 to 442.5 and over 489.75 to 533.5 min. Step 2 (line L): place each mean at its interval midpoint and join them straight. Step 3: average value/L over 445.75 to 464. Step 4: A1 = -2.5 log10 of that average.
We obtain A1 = 0.02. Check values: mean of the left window 512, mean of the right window 488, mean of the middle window 493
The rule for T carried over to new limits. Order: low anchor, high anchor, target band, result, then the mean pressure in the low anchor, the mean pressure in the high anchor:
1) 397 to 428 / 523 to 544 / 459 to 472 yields 0.1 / 483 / 481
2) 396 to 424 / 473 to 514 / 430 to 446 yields -2.7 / 481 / 494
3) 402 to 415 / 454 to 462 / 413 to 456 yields -3.3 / 488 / 478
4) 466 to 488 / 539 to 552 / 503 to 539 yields 0.9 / 497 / 498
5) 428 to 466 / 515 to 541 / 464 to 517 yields 1.1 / 522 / 487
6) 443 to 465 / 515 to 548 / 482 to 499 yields -0.1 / 500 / 489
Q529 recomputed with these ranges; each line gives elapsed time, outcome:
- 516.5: 504.1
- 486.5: 501.4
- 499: 485.5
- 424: 485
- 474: 489.9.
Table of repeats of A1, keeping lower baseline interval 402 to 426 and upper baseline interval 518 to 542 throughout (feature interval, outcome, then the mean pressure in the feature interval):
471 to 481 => -0.03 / 497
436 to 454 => -0.15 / 558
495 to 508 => -0.01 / 487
